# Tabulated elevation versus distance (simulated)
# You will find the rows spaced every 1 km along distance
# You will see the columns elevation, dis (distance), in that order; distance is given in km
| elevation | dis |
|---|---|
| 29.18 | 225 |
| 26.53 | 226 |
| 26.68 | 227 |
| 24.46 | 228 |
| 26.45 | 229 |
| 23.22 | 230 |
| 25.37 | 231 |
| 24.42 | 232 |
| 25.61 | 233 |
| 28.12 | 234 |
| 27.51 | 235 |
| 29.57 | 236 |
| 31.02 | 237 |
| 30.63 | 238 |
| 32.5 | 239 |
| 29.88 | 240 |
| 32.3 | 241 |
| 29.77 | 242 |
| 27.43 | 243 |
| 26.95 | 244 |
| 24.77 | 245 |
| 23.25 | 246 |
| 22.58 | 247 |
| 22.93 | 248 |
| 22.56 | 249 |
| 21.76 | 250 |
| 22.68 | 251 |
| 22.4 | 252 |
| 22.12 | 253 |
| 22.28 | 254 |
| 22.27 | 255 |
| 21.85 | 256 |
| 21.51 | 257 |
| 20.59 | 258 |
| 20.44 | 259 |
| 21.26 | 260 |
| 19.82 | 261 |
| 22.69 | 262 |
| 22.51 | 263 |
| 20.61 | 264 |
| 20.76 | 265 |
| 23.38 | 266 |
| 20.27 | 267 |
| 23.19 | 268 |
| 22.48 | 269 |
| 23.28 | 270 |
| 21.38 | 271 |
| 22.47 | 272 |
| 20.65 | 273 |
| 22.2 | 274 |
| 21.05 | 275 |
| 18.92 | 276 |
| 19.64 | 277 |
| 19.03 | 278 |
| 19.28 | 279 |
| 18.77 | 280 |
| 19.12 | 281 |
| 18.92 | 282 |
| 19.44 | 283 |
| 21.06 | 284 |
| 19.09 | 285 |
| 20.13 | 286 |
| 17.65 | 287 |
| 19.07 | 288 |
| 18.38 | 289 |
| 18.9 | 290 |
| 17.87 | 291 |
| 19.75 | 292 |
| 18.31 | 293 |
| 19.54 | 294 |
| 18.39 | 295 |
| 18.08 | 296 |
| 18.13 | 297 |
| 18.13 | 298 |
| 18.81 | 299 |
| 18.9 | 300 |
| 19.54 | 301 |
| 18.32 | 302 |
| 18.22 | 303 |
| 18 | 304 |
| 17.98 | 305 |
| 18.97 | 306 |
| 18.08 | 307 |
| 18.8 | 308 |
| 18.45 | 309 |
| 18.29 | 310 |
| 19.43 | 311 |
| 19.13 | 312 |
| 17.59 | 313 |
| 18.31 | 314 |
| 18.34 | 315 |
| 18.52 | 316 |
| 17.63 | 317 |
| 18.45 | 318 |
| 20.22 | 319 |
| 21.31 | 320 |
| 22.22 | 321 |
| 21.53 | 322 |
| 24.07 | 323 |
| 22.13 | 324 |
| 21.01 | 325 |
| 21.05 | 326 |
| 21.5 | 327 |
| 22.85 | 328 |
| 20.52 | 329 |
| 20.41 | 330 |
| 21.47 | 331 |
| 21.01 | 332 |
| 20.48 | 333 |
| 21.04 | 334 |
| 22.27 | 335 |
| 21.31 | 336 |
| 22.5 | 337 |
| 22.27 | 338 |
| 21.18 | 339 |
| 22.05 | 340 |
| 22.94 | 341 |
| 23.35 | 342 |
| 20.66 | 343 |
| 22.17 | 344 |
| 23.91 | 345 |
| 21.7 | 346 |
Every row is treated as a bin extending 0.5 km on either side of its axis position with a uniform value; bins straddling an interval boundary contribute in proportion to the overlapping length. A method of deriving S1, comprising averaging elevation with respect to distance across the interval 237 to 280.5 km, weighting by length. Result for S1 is 23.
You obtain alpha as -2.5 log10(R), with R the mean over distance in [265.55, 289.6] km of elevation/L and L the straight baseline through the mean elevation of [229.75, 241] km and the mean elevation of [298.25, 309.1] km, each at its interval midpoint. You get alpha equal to 0.098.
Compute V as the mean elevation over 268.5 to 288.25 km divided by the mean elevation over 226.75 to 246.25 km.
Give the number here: 0.73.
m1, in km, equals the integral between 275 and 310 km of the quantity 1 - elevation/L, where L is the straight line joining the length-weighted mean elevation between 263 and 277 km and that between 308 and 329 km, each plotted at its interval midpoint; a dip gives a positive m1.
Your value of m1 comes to 3.4 km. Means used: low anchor 21.6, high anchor 20.1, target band 18.8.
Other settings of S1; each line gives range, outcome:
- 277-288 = 19.3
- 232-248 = 27.8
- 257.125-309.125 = 19.8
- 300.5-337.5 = 20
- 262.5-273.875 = 21.9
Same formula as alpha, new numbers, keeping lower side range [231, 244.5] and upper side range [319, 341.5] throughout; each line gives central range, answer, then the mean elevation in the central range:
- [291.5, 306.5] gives 0.28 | 18.6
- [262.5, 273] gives 0.20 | 22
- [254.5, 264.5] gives 0.26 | 21.4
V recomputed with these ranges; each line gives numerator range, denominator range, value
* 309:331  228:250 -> 0.75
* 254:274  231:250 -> 0.80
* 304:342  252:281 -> 0.96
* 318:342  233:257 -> 0.83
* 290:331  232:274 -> 0.81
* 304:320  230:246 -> 0.66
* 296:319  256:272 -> 0.85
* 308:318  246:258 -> 0.83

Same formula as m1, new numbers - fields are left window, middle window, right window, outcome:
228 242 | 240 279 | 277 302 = 2.3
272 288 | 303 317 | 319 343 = 1.7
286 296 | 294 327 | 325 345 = 1.2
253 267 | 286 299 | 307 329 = 1.3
